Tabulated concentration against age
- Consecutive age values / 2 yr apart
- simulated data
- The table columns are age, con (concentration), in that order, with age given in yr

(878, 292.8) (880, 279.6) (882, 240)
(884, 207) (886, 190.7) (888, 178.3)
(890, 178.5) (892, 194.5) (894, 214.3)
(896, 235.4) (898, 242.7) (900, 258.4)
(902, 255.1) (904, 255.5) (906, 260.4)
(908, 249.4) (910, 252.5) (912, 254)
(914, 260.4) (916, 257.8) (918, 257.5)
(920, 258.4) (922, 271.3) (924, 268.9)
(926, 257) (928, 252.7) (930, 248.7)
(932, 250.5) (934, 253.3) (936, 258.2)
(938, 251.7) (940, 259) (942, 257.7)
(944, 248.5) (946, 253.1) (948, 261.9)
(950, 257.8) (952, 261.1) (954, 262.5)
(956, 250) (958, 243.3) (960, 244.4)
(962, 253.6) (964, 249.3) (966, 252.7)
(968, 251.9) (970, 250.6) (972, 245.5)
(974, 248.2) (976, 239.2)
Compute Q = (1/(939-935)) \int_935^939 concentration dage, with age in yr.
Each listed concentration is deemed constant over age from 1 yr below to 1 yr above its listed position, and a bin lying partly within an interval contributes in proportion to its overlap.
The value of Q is 255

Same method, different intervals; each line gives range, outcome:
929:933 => 250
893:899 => 231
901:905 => 255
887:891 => 178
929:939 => 252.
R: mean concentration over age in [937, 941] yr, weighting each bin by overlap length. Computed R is 255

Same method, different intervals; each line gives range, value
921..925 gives 270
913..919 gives 259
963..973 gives 250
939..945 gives 255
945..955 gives 259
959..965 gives 249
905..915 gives 255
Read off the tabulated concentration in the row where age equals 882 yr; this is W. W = 240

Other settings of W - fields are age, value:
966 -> 252.7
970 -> 250.6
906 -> 260.4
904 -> 255.5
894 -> 214.3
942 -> 257.7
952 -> 261.1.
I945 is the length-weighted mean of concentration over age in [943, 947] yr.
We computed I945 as 251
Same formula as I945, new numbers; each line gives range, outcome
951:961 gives 252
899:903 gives 257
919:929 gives 262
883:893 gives 190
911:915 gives 257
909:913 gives 253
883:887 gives 199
